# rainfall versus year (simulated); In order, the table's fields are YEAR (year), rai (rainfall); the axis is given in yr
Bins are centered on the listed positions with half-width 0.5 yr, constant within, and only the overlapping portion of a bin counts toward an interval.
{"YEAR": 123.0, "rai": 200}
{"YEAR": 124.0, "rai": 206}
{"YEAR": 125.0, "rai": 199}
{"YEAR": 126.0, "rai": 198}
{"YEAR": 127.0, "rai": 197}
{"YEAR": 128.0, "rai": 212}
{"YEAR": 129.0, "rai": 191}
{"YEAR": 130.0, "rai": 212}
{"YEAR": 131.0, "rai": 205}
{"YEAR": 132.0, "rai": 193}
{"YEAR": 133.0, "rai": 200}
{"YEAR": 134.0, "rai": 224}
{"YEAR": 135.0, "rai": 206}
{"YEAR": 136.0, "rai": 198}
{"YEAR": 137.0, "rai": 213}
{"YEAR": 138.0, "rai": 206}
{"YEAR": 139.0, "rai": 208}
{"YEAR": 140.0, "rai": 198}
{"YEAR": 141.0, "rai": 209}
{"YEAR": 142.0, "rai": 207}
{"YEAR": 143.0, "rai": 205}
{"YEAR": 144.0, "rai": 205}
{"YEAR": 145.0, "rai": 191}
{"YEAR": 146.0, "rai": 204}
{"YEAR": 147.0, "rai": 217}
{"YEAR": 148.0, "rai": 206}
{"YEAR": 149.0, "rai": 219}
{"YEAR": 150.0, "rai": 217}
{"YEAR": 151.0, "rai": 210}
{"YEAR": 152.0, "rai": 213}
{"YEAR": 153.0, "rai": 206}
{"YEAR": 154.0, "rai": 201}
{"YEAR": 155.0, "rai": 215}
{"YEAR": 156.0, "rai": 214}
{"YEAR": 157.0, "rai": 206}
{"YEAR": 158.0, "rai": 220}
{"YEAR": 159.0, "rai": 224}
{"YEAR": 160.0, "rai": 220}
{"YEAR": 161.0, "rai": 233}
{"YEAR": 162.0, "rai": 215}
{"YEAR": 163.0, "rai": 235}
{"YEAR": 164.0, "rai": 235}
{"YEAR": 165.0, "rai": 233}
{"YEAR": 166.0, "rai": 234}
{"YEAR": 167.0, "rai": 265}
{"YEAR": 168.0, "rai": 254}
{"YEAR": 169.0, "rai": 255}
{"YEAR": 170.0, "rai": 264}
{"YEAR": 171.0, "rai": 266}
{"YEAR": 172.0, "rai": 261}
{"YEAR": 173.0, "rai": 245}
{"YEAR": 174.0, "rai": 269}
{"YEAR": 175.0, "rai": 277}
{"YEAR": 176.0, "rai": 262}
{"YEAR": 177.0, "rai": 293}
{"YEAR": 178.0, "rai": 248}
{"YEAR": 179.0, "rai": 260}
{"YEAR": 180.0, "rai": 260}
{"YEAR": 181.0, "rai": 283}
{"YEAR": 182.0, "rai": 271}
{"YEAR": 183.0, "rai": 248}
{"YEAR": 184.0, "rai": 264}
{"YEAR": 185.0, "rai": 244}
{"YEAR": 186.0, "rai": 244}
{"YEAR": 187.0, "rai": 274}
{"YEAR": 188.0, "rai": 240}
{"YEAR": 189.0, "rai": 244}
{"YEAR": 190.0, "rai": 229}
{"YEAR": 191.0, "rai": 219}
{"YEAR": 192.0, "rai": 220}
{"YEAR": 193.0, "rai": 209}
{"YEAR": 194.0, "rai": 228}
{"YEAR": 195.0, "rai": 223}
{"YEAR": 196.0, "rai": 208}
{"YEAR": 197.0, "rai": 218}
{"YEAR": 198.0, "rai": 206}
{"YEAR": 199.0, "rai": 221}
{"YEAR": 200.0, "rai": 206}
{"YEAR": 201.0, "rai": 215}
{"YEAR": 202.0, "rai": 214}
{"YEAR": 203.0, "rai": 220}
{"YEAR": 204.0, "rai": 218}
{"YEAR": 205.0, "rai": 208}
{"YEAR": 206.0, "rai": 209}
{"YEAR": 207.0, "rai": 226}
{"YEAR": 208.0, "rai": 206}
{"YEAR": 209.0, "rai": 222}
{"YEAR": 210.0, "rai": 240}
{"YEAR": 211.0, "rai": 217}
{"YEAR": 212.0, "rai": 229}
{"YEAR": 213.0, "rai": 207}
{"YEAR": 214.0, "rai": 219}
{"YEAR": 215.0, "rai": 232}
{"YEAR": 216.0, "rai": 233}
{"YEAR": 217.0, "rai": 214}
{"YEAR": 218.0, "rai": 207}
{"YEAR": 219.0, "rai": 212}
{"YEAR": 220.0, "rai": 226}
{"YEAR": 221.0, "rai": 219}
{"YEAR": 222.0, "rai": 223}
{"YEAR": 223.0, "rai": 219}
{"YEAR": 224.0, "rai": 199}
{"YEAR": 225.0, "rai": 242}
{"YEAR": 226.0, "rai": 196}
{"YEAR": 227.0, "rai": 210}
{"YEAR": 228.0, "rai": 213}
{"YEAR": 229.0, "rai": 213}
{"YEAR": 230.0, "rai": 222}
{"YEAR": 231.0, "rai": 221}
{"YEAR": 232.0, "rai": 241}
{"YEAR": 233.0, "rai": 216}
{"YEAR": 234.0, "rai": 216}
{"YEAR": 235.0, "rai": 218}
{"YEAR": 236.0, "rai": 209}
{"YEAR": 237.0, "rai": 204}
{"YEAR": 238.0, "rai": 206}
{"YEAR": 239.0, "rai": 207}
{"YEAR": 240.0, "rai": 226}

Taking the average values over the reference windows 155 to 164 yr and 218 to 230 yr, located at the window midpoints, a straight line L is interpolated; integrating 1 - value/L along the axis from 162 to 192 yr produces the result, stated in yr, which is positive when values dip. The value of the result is -4.6 yr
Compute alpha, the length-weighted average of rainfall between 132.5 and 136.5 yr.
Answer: 207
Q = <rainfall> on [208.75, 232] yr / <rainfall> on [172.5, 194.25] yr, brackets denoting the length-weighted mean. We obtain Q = 0.87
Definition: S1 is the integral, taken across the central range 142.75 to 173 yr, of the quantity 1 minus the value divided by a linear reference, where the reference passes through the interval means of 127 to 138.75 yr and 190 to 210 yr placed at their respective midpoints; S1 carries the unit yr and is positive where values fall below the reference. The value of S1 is -2.28 yr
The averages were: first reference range 205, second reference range 217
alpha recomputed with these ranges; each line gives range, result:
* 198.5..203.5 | 215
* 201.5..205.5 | 215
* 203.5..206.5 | 212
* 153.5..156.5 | 210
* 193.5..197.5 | 219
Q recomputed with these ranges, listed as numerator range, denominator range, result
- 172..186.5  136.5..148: 1.27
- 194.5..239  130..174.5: 0.98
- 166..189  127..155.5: 1.26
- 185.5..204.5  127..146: 1.10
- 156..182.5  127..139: 1.21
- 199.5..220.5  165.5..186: 0.84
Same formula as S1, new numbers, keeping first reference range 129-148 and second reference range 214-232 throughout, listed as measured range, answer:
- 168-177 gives -2.3 yr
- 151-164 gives -0.6 yr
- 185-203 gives -0.9 yr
